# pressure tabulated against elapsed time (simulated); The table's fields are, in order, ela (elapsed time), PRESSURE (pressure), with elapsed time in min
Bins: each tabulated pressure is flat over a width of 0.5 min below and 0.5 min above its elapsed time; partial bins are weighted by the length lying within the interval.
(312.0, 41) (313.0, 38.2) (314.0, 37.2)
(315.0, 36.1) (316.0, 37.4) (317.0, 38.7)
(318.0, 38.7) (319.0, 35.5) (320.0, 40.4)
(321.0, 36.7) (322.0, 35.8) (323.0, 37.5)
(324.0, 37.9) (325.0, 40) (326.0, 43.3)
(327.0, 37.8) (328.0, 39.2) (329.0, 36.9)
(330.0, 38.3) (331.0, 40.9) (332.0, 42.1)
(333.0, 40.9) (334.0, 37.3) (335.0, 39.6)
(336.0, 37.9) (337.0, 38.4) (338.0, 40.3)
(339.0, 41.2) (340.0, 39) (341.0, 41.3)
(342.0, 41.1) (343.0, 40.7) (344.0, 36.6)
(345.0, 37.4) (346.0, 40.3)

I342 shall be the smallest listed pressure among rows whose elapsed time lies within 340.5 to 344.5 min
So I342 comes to 36.6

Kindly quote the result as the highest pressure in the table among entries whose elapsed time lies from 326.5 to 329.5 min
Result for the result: 39.2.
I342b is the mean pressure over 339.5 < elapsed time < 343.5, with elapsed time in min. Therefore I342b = 40.5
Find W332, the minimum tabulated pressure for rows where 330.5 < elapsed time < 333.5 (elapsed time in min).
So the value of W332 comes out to 40.9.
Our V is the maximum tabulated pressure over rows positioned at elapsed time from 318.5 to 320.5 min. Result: 40.4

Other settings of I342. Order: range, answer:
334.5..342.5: 37.9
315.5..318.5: 37.4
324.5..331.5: 36.9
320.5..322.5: 35.8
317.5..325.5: 35.5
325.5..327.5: 37.8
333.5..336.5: 37.3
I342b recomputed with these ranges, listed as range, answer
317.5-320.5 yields 38.2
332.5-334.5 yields 39.1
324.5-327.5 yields 40.4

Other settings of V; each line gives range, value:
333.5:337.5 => 39.6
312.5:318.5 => 38.7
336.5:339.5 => 41.2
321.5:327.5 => 43.3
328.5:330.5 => 38.3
